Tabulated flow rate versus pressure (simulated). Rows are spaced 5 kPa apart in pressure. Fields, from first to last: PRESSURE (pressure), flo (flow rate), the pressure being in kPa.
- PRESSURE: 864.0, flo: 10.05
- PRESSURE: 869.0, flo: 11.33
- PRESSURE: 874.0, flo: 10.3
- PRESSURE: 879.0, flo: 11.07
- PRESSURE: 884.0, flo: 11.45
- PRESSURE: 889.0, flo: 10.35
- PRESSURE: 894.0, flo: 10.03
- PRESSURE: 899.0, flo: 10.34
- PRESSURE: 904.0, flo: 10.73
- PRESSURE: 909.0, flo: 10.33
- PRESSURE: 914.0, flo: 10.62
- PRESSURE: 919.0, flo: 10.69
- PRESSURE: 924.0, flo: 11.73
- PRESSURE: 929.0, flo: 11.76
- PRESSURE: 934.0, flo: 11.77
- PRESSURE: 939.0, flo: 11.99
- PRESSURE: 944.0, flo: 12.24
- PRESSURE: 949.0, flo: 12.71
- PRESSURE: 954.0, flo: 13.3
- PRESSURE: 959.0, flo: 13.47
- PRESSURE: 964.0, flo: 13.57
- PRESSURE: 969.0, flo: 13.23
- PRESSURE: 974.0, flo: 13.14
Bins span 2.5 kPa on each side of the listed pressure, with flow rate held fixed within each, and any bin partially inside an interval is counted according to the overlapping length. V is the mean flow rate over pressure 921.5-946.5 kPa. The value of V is 11.9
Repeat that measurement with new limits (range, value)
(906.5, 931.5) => 11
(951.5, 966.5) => 13.4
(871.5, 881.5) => 10.7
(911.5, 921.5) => 10.7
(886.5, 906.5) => 10.4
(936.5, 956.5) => 12.6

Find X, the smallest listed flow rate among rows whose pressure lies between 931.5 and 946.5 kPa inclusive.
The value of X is 11.77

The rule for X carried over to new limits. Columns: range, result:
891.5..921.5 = 10.03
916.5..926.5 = 10.69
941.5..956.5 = 12.24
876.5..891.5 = 10.35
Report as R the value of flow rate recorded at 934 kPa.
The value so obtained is 11.77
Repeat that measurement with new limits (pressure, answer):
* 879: 11.07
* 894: 10.03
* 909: 10.33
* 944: 12.24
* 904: 10.73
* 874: 10.3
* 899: 10.34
